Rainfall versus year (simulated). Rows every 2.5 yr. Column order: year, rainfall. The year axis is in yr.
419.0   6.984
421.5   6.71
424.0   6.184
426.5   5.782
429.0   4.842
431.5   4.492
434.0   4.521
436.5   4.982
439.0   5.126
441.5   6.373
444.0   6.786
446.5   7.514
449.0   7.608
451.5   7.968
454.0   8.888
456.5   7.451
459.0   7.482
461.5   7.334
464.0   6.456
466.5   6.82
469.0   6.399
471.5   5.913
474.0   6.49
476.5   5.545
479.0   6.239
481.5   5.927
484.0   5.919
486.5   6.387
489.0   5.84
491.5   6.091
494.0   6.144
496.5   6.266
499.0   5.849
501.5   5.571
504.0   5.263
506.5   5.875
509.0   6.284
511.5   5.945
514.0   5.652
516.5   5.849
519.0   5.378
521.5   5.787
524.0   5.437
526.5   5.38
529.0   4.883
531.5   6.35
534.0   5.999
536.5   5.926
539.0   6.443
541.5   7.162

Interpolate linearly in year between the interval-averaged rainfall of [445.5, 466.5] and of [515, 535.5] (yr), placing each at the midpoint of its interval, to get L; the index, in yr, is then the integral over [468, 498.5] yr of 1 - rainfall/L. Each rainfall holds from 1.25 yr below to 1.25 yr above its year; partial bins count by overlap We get 3.1 yr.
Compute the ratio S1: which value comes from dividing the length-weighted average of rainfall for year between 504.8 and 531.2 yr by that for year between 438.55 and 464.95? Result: 0.78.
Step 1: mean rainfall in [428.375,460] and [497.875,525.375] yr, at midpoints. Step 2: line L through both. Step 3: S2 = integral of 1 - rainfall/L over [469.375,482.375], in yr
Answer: 0.2 yr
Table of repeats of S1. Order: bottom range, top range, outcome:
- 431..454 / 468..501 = 0.95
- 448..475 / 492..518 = 0.82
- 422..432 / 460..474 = 1.20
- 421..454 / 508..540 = 0.94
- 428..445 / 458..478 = 1.24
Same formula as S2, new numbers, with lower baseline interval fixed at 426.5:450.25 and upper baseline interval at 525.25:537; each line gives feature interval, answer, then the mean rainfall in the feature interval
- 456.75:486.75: -3.5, 6.44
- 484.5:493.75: -0.6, 6.09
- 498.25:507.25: 0.2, 5.61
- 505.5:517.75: -0.4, 5.92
